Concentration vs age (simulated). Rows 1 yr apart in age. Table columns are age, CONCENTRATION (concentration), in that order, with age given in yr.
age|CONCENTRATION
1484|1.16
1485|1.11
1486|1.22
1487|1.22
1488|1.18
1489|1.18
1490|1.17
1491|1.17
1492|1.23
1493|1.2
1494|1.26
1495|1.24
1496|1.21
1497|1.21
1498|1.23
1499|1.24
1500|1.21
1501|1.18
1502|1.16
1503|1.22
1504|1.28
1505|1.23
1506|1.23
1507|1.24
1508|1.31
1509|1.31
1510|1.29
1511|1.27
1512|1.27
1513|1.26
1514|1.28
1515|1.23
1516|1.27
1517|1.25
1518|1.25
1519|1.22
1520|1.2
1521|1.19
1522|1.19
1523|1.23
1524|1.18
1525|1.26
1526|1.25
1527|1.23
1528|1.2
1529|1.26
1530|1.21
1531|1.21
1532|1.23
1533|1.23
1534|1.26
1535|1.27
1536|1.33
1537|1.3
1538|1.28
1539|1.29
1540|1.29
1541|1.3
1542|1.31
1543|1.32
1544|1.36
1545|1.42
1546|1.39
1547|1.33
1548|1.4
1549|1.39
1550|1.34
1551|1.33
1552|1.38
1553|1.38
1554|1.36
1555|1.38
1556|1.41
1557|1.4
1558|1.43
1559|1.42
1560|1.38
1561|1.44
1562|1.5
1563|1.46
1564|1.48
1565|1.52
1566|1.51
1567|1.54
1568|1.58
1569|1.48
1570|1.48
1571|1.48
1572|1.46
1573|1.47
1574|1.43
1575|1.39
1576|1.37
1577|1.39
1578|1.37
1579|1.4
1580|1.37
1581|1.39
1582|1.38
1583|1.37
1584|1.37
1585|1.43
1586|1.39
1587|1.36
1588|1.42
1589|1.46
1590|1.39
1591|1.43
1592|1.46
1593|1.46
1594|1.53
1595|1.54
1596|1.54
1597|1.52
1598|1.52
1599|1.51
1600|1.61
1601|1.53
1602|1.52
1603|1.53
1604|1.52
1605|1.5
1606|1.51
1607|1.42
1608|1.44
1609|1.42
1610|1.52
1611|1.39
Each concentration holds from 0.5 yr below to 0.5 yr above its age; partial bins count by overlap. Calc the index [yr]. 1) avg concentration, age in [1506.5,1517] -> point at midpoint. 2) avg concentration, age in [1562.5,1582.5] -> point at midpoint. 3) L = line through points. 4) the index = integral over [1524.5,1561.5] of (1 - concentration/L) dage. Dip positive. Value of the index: 1.1 yr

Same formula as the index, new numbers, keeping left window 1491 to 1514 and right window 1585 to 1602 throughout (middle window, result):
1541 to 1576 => -0.8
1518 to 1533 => 0.9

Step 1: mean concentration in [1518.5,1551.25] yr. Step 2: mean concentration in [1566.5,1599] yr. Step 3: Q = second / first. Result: 1.1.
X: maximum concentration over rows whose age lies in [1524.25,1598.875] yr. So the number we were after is 1.58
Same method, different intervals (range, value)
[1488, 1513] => 1.31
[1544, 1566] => 1.52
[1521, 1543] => 1.33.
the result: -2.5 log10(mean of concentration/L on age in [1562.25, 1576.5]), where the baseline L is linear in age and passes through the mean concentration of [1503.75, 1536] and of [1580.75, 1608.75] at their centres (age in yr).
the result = -0.06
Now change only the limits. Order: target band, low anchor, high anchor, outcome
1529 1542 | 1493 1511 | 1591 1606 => 0.056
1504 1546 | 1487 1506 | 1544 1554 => 0.030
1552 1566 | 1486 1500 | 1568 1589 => -0.047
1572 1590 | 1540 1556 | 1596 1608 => 0.042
